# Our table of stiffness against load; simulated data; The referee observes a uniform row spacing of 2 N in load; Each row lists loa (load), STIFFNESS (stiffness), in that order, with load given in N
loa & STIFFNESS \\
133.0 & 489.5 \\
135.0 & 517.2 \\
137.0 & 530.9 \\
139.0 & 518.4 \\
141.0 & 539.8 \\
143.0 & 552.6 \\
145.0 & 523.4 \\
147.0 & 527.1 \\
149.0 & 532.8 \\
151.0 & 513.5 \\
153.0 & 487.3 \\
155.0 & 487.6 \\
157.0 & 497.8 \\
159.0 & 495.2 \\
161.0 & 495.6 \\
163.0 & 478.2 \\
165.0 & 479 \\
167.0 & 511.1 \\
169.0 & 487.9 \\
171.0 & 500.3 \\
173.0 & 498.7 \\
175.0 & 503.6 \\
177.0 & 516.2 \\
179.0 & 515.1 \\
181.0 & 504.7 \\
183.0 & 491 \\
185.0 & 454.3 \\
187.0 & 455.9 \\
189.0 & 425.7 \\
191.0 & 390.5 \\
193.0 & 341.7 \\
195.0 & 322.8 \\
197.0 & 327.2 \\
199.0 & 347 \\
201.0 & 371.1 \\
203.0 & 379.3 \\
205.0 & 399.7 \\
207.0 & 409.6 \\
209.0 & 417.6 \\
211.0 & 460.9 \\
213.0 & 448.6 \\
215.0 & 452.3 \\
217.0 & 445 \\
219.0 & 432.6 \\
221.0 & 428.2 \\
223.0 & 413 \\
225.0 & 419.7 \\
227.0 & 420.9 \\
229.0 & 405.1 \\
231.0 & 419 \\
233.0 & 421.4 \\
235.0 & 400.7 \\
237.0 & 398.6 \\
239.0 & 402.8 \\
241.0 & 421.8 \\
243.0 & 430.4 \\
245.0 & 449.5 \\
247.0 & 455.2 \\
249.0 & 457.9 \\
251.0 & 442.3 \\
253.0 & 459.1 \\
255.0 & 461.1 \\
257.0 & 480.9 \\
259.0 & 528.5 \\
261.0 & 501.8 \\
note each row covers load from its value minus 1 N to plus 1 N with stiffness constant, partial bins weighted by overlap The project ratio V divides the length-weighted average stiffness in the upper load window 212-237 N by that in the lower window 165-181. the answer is 0.84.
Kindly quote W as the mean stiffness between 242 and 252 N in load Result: 447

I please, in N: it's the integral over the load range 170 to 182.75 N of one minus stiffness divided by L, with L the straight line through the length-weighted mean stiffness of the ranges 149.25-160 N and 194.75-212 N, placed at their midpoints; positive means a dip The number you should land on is -1.7 N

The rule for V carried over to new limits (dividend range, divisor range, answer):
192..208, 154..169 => 0.74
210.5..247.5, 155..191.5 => 0.88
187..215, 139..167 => 0.77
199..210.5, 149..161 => 0.79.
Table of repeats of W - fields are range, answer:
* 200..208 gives 390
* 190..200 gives 346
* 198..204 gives 366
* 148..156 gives 505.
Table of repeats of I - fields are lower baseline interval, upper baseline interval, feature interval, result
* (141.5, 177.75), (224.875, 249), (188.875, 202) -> 3.1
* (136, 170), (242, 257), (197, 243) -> 5.6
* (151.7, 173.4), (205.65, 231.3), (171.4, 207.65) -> 2.8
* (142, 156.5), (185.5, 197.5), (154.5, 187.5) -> -3.5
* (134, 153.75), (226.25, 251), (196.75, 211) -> 2.3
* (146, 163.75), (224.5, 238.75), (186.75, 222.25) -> 3.2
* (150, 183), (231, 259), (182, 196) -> 2.0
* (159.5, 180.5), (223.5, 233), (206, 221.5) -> 0.0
